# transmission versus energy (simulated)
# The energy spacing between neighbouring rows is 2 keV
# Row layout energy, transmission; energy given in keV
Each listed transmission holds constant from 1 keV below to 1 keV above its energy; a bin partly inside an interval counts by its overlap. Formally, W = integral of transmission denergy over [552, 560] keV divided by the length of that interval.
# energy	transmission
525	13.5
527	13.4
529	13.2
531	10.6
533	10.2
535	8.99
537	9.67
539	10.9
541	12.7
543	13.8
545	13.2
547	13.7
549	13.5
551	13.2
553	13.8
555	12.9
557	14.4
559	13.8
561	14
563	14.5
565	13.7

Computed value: 13.7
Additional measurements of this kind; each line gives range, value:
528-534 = 11.3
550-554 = 13.5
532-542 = 10.5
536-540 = 10.3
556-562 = 14.1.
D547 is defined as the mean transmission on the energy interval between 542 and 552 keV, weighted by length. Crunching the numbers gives 13.5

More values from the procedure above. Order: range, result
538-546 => 12.7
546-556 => 13.4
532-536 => 9.59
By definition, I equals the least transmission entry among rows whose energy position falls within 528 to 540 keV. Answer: 8.99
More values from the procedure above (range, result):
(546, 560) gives 12.9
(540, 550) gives 12.7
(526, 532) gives 10.6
